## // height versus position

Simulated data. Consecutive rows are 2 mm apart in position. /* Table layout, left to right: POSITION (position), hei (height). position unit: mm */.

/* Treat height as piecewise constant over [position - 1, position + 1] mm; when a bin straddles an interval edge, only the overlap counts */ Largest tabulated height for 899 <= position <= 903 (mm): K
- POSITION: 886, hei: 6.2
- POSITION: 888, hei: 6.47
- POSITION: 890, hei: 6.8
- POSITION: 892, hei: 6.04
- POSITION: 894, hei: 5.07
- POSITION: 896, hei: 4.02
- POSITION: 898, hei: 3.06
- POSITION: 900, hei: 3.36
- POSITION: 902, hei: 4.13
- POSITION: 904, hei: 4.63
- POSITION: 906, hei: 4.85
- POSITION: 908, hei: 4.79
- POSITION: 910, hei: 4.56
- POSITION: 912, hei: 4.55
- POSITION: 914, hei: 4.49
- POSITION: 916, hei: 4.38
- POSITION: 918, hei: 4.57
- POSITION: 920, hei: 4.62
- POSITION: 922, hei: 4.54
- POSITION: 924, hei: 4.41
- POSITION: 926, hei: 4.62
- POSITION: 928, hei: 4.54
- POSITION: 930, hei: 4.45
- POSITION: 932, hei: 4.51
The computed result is 4.13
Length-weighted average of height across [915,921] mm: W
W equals 4.52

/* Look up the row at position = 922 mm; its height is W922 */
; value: 4.54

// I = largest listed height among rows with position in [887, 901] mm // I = 6.8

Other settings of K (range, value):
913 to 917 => 4.49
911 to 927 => 4.62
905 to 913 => 4.85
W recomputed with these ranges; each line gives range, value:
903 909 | 4.76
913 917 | 4.44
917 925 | 4.54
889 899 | 5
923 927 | 4.52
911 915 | 4.52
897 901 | 3.21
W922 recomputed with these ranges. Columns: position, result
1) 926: 4.62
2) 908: 4.79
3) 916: 4.38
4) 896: 4.02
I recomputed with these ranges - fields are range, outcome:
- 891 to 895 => 6.04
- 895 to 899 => 4.02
